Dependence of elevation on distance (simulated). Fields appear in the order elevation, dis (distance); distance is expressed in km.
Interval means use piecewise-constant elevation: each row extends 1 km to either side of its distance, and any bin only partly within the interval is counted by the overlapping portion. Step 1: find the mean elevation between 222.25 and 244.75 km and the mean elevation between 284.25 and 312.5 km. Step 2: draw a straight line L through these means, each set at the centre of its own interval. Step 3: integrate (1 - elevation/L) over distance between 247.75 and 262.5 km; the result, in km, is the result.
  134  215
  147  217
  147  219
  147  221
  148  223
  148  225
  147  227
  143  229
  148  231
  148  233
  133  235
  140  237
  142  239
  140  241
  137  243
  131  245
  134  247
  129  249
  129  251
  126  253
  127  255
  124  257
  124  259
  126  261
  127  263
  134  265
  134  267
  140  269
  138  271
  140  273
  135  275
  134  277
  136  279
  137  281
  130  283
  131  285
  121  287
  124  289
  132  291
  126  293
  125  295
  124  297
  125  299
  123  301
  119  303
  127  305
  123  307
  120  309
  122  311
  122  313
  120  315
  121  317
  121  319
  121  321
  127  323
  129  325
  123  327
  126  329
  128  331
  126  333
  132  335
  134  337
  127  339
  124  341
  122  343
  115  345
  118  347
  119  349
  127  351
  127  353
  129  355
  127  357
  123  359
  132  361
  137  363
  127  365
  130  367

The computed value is 1.08 km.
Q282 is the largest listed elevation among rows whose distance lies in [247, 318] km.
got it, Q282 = 140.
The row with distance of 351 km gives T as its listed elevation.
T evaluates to 127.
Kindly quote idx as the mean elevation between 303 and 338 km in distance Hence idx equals 125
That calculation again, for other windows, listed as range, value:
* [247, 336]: 128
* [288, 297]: 126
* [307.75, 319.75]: 121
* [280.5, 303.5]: 126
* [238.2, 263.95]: 130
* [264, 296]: 132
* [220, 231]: 147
